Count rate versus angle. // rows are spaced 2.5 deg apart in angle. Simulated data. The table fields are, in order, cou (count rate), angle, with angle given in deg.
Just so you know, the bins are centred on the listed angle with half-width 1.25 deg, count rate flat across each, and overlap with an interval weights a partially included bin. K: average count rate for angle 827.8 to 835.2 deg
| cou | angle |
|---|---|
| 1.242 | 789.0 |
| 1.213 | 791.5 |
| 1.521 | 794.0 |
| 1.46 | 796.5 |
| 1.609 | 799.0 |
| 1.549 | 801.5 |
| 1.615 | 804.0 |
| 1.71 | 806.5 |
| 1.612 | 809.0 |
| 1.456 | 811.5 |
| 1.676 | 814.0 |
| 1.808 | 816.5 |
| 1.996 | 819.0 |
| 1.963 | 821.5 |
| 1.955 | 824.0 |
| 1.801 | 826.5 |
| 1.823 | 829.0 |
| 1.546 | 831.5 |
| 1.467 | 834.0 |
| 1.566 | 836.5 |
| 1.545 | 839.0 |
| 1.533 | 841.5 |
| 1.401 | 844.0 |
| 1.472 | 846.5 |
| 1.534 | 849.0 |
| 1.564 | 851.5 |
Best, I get 1.61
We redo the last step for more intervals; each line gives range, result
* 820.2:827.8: 1.91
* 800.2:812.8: 1.59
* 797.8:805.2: 1.59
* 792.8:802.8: 1.54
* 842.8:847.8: 1.44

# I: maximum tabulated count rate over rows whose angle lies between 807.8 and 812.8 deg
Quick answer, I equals 1.612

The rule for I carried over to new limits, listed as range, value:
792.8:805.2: 1.615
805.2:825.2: 1.996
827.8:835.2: 1.823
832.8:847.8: 1.566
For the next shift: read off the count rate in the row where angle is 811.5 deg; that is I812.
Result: 1.456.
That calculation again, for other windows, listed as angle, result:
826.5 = 1.801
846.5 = 1.472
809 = 1.612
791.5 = 1.213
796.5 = 1.46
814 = 1.676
